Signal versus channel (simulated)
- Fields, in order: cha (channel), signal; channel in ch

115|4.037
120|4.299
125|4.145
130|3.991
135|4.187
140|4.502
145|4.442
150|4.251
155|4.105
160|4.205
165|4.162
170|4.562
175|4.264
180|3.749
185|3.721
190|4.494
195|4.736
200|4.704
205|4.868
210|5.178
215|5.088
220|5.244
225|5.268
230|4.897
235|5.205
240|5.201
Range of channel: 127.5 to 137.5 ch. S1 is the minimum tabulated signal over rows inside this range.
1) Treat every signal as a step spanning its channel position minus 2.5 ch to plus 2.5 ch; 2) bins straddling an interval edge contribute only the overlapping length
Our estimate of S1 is 3.991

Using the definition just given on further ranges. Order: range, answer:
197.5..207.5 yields 4.704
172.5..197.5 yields 3.721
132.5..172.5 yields 4.105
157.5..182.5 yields 3.749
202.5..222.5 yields 4.868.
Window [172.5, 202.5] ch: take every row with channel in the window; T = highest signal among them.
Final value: 4.736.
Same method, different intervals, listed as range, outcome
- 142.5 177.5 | 4.562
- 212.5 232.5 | 5.268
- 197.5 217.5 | 5.178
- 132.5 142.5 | 4.502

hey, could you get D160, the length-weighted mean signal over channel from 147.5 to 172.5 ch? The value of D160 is 4.26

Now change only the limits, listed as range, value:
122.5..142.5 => 4.21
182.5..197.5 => 4.32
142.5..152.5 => 4.35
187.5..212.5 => 4.8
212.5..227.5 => 5.2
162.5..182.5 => 4.18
